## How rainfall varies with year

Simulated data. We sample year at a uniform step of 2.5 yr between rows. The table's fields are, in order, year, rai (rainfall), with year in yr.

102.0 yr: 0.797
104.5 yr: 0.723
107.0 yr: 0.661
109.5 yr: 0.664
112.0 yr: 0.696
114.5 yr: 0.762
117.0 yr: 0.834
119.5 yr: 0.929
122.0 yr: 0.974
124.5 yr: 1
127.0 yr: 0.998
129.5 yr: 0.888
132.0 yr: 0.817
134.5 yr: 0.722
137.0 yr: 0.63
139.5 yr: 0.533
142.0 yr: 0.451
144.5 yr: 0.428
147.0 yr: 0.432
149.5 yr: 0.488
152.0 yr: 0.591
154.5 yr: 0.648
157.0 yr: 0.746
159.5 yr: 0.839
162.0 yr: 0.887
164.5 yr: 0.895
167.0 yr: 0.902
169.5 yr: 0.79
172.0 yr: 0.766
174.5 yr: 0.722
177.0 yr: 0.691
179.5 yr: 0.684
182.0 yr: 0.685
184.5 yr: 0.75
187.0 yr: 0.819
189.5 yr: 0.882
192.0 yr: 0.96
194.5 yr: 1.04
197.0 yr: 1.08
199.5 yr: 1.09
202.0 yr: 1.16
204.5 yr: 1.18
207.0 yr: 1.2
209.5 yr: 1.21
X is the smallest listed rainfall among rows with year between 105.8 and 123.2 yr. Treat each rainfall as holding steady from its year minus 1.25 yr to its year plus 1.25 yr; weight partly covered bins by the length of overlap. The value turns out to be 0.661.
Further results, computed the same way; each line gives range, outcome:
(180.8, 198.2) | 0.685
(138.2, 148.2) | 0.428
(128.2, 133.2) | 0.817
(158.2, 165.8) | 0.839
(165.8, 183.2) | 0.684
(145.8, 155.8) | 0.432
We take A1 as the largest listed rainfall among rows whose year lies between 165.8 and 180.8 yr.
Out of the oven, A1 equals 0.902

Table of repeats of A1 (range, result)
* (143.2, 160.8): 0.839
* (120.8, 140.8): 1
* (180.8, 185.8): 0.75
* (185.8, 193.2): 0.96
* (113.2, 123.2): 0.974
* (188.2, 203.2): 1.16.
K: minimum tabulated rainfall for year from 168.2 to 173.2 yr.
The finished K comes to 0.766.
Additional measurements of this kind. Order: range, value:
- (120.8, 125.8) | 0.974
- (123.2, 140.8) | 0.533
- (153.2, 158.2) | 0.648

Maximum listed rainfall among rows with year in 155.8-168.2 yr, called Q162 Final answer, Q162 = 0.902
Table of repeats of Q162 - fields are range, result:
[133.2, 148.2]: 0.722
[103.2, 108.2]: 0.723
